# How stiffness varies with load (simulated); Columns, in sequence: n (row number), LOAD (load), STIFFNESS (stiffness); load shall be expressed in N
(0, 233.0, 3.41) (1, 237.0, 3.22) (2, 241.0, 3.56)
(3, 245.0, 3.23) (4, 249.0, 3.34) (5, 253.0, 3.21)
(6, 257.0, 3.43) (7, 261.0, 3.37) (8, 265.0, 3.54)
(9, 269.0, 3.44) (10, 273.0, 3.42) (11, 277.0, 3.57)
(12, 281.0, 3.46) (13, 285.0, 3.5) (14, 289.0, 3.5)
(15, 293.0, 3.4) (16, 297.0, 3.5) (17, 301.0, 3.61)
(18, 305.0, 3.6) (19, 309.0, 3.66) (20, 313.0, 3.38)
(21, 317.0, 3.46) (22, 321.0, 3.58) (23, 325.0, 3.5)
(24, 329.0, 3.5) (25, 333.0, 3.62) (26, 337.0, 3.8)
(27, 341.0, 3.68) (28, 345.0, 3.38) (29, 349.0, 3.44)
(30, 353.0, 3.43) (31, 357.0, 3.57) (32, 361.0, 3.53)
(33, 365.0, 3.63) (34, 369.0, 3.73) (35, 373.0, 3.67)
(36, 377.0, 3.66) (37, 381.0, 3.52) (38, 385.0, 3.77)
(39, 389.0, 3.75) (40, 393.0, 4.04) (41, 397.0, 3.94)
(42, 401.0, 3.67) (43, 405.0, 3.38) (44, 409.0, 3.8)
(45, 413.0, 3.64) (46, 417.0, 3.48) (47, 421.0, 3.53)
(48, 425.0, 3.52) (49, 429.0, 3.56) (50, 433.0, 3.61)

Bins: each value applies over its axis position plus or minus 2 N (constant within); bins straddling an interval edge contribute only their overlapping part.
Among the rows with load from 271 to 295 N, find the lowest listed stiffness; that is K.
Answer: 3.4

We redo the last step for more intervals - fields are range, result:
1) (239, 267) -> 3.21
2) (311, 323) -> 3.38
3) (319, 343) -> 3.5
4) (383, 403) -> 3.67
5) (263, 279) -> 3.42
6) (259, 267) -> 3.37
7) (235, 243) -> 3.22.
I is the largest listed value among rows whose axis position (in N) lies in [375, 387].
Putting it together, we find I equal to 3.77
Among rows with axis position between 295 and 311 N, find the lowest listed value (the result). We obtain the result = 3.5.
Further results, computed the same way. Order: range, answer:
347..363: 3.43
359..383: 3.52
